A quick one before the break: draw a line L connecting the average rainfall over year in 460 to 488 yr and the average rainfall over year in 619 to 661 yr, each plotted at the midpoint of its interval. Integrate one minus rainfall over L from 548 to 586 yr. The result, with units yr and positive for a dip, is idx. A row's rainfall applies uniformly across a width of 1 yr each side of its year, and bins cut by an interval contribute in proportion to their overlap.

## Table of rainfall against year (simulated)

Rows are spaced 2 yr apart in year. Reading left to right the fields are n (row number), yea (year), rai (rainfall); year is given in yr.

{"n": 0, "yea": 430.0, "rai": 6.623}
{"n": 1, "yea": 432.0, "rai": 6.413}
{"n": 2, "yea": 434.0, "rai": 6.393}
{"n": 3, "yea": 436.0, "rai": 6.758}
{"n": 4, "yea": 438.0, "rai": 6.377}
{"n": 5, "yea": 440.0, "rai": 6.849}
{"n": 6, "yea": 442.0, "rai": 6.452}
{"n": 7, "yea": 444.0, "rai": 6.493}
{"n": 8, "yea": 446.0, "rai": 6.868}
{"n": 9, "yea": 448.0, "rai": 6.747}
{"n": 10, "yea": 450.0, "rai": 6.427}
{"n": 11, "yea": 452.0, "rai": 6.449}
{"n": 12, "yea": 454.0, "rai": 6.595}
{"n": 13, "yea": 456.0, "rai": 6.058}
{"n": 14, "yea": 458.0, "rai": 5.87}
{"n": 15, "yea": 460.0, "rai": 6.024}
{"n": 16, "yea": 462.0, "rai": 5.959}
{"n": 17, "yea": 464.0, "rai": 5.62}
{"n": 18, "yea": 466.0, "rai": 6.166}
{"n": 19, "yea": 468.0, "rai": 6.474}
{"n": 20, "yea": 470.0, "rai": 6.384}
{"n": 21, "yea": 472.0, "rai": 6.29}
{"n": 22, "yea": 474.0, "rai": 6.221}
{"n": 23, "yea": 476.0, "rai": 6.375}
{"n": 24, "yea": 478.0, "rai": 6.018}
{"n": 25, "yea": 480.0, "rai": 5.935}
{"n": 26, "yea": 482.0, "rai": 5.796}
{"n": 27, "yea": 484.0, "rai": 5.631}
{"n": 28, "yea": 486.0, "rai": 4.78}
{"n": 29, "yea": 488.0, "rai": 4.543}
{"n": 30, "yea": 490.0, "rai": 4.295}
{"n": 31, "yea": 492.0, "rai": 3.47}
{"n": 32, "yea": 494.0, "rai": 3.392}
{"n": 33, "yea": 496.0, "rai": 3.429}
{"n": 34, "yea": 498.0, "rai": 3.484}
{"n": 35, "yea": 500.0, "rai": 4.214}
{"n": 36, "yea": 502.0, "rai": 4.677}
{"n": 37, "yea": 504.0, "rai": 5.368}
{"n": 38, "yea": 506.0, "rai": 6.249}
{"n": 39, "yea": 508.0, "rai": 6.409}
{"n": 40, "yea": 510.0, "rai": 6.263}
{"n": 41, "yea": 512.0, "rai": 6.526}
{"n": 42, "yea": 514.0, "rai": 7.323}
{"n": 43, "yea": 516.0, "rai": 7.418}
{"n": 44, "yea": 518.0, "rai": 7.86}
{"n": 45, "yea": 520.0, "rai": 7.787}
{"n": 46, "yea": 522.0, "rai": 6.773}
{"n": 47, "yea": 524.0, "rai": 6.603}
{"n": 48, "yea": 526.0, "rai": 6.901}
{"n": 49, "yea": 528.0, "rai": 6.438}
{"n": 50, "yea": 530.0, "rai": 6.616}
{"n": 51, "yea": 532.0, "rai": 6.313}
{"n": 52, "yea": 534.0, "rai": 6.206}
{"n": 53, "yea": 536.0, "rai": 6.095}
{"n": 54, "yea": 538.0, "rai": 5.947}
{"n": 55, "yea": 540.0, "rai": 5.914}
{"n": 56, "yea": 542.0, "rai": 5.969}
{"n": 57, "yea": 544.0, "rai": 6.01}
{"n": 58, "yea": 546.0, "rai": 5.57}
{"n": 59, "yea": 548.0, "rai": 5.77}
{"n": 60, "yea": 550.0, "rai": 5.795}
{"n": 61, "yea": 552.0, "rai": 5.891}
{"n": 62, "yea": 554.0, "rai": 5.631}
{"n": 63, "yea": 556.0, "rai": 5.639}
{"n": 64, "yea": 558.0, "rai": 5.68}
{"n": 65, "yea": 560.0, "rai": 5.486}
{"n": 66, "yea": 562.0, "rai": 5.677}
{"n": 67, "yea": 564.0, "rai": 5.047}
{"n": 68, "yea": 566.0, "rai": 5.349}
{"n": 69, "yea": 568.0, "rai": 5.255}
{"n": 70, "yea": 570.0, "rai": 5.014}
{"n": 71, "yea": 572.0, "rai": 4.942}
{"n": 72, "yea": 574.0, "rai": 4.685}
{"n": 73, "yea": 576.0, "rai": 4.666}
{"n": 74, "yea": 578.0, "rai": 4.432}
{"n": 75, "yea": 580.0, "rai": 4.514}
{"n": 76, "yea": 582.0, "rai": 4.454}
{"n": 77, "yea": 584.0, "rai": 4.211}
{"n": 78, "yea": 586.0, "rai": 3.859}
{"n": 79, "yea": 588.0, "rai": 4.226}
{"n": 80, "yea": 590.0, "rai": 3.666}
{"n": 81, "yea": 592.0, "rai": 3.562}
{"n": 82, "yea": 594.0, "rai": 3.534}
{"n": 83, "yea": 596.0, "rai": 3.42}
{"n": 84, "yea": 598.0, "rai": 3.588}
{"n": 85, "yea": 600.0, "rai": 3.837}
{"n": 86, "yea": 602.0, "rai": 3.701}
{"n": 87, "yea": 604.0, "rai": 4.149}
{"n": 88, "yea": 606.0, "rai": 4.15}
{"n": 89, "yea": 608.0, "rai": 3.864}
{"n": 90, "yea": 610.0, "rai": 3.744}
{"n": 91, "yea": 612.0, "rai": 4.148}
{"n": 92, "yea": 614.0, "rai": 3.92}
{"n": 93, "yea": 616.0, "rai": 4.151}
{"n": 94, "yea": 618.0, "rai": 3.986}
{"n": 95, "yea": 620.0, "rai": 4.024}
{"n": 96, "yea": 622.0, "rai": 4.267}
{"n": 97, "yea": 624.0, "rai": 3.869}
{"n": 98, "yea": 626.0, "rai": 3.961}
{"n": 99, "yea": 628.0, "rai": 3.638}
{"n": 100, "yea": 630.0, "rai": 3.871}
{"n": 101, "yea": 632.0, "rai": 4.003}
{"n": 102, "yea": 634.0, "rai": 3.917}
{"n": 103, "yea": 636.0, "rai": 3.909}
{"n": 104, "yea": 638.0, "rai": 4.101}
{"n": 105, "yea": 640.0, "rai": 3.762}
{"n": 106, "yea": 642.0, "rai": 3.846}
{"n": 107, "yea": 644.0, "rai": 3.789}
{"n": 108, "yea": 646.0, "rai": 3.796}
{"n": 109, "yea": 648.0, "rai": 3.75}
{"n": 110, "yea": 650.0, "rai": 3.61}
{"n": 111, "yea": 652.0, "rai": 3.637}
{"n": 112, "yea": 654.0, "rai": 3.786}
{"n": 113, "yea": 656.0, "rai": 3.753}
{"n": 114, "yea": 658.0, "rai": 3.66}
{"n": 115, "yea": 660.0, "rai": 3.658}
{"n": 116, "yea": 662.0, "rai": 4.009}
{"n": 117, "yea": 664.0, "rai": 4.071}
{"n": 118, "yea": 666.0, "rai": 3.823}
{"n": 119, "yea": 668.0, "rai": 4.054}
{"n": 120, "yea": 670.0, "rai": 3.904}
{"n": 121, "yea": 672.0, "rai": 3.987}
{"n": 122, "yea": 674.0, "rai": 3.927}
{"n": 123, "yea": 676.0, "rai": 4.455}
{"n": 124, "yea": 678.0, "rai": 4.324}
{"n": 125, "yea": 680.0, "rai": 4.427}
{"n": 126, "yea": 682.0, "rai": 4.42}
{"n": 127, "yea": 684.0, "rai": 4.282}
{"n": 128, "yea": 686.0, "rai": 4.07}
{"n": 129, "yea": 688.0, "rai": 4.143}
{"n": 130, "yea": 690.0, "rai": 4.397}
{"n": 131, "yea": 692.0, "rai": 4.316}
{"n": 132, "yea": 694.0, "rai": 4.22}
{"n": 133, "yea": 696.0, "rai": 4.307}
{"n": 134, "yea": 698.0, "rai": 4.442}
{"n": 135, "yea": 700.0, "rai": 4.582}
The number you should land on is -2.8 yr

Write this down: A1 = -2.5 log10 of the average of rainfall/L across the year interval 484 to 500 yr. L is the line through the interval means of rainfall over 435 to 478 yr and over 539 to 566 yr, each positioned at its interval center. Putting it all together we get 0.45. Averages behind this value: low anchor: 6.35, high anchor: 5.69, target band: 4.04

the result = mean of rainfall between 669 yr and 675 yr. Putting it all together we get 3.94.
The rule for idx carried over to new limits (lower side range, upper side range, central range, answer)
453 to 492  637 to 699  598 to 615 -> 2.4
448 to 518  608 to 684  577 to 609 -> 4.0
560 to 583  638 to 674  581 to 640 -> 6.6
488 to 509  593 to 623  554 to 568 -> -4.4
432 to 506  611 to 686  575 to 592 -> 1.4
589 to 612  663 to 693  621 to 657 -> 1.1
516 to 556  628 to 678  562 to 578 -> 1.8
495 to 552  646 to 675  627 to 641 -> 1.2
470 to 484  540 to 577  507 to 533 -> -5.0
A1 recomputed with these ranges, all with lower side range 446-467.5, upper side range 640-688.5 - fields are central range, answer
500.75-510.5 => -0.01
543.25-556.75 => -0.11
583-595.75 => 0.24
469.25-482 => -0.03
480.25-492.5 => 0.21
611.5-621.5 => 0.11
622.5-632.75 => 0.13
